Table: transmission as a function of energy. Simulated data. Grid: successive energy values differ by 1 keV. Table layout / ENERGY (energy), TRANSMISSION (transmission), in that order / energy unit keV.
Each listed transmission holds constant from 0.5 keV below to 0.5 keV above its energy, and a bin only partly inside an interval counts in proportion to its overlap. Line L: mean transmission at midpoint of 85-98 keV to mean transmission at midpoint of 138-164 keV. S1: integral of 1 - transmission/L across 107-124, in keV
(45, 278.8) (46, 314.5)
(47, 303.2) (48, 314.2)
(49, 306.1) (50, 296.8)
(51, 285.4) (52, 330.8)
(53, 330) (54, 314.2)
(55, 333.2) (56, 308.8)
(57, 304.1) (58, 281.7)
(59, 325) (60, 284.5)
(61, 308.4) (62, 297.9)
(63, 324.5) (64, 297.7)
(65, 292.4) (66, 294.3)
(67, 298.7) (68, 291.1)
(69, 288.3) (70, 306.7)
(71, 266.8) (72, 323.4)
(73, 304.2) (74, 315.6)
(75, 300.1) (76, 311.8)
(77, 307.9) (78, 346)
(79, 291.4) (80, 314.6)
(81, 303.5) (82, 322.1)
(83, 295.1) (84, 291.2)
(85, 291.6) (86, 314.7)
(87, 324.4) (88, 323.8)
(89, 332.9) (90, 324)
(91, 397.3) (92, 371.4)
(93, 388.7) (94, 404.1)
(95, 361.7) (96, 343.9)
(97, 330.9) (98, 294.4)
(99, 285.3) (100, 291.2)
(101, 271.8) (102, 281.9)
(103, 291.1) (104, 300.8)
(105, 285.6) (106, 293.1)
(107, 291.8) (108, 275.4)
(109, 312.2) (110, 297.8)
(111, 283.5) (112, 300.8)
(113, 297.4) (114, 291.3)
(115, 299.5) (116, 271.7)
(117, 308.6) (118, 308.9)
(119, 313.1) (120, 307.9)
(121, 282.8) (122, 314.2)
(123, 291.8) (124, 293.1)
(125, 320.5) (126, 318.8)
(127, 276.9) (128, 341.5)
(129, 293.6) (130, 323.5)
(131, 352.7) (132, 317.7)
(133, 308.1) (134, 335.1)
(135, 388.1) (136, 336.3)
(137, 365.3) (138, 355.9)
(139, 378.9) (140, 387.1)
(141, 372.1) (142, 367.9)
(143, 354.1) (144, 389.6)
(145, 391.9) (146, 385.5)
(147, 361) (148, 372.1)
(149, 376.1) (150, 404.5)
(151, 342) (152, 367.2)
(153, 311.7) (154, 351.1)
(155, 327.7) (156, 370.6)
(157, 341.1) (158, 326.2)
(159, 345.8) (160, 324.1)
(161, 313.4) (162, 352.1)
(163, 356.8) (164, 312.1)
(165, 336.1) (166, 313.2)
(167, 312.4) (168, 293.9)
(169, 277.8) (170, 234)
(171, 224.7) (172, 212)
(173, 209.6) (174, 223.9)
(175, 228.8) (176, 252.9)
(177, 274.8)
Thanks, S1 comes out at 2.6 keV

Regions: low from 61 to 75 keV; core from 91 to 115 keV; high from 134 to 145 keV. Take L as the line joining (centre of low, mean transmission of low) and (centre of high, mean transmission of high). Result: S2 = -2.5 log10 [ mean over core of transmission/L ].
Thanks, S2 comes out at 0.07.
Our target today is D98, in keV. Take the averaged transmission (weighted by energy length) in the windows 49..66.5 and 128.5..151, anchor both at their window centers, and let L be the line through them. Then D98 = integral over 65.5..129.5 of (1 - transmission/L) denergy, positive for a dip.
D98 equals 4.38 keV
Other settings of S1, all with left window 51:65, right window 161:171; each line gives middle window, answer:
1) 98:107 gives 0.6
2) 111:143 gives -1.7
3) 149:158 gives -1.3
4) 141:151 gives -2.3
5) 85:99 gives -1.6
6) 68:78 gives 0.1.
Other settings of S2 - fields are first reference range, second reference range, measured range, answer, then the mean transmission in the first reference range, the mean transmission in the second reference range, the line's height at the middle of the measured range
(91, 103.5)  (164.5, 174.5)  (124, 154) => -0.203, 329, 264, 291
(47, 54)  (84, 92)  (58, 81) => 0.058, 310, 330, 320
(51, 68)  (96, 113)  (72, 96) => -0.097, 307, 295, 300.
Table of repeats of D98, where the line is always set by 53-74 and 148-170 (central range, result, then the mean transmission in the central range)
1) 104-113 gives 0.7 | 293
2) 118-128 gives 0.6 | 304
